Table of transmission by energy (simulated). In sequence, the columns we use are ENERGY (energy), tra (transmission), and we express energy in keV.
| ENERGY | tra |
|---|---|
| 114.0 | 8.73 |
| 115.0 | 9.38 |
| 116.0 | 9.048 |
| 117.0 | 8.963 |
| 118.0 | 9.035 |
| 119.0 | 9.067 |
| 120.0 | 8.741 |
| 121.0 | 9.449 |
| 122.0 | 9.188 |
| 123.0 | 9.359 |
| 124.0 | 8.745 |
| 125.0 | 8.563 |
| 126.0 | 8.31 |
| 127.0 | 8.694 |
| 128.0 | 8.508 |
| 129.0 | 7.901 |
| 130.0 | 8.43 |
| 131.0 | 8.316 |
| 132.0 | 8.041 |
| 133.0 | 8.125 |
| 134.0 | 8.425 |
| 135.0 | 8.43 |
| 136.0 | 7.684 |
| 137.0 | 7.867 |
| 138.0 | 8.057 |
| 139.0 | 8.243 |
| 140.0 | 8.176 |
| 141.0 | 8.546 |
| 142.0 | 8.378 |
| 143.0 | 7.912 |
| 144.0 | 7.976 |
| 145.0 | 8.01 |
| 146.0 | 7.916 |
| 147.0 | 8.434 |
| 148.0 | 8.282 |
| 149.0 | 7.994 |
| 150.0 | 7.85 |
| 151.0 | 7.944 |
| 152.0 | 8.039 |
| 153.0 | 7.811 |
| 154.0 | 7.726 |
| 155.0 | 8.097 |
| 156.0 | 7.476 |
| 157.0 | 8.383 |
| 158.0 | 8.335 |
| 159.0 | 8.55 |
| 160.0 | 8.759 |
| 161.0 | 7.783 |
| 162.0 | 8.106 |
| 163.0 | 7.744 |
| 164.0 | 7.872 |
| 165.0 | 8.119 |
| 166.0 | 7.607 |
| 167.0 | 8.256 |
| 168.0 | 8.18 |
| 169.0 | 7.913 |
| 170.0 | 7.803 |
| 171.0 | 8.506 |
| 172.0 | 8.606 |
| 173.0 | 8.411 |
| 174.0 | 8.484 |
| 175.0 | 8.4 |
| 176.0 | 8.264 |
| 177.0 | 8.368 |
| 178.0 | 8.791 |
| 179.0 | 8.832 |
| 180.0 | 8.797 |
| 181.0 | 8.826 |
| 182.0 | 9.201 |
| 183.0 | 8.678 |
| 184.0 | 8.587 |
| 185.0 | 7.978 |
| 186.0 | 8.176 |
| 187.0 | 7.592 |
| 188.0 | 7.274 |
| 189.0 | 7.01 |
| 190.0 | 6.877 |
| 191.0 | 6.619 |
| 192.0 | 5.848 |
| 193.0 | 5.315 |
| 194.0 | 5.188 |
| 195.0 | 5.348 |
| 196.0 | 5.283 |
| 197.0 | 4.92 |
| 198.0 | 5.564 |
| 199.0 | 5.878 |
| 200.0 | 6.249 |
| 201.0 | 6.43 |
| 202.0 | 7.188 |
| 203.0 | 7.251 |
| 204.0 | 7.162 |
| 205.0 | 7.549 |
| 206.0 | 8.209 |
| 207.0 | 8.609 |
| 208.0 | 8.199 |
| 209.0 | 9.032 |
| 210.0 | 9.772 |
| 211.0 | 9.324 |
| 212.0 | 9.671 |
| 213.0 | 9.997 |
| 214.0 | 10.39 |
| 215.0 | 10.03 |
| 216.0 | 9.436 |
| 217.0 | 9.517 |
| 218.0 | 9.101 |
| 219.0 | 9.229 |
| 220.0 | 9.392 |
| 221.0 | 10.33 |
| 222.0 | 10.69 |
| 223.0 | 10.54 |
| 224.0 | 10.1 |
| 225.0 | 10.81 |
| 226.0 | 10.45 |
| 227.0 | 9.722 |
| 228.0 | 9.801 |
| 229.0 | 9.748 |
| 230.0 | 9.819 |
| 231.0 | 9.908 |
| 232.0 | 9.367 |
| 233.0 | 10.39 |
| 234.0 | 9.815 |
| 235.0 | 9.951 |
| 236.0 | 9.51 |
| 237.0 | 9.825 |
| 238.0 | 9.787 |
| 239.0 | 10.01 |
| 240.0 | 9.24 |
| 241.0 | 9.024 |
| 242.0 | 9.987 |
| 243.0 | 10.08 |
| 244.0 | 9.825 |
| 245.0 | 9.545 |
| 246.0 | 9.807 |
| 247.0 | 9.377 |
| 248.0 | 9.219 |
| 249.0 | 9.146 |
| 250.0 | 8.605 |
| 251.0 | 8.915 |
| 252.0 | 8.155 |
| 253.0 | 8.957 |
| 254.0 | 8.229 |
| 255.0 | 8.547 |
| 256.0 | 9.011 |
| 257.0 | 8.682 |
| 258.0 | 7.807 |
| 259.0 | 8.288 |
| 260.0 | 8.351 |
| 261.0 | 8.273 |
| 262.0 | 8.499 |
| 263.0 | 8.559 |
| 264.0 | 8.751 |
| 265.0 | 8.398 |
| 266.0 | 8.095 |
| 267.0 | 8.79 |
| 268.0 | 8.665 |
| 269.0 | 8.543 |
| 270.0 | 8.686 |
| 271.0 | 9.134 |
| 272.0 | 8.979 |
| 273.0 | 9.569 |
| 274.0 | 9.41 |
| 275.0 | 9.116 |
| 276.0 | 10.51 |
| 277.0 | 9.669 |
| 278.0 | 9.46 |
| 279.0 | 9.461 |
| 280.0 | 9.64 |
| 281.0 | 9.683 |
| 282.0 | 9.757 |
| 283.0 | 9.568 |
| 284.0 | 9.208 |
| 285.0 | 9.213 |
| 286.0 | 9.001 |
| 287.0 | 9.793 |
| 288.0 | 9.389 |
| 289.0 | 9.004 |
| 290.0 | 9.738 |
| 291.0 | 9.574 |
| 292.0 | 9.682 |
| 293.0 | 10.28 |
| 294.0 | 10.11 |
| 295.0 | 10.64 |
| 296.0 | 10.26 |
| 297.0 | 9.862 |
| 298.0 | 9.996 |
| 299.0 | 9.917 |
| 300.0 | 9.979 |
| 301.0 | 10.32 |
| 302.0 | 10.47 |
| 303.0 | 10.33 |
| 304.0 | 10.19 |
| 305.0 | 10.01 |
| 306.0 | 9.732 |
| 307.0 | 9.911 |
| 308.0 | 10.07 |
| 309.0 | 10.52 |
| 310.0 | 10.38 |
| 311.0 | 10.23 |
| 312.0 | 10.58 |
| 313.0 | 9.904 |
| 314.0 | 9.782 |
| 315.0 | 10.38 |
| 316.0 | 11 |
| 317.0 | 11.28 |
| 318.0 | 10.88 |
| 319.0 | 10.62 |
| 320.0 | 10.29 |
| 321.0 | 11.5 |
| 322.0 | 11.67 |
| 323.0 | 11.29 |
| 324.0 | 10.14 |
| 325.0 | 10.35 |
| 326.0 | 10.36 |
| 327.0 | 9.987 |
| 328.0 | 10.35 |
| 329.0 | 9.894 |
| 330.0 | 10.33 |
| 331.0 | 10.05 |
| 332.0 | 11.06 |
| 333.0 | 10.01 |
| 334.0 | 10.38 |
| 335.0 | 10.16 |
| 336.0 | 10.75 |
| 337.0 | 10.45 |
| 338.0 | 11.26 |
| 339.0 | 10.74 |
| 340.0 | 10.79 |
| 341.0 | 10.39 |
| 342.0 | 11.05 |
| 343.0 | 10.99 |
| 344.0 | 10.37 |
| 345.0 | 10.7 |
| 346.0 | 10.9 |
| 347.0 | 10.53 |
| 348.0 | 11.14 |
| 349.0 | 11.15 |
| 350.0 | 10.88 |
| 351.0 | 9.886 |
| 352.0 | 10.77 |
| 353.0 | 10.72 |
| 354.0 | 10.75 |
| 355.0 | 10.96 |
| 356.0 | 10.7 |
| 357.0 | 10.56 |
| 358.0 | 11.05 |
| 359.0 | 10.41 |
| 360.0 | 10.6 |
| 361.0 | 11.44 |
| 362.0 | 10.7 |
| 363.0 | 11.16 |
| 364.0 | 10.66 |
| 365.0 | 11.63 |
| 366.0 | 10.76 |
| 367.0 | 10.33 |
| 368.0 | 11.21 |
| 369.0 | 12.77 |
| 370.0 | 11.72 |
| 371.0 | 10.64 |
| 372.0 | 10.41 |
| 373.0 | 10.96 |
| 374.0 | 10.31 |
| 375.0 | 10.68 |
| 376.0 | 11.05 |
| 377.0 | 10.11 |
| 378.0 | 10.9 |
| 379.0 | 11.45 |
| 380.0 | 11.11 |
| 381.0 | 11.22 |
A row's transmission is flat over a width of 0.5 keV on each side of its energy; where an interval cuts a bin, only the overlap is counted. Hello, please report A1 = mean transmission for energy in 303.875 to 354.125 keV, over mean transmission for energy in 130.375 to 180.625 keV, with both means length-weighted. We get 1.29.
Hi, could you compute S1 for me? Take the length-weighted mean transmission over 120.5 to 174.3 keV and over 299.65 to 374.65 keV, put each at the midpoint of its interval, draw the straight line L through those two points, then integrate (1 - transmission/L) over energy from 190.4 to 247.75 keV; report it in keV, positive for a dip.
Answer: 2.6 keV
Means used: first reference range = 8.23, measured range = 8.76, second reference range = 10.6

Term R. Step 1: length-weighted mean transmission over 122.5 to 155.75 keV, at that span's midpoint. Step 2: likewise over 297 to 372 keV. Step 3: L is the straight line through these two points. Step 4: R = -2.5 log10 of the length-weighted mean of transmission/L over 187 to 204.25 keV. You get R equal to 0.39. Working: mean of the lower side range 8.2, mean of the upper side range 10.6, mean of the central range 6.23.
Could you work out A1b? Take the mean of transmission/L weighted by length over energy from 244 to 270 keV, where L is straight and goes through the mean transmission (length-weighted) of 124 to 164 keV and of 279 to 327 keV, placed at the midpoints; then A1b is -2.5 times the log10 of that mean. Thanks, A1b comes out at 0.10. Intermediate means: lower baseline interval 8.15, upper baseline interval 10.1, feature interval 8.71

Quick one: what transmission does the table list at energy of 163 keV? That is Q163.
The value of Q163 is 7.744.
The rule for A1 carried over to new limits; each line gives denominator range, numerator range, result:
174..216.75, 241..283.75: 1.16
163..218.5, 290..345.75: 1.32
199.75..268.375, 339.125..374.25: 1.19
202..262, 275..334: 1.09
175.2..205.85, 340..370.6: 1.51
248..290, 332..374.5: 1.20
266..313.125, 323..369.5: 1.10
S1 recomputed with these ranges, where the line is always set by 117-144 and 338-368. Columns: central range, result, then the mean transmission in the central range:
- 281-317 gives 0.9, 9.98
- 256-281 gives 2.5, 8.91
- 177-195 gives 2.9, 7.58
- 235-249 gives 0.0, 9.63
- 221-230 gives -0.7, 10.2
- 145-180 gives 2.5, 8.17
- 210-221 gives -0.3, 9.65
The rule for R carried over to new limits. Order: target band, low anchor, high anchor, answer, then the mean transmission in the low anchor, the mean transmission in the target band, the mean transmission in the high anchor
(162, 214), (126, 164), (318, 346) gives 0.12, 8.13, 7.75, 10.6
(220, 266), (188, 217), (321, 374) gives -0.12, 7.47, 9.36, 10.8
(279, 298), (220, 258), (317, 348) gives 0.05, 9.57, 9.69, 10.6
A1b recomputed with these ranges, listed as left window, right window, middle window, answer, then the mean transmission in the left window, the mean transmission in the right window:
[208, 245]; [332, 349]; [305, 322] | 0.00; 9.8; 10.7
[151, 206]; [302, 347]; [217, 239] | -0.16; 7.6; 10.5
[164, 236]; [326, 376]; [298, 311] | -0.01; 8.41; 10.7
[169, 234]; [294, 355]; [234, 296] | 0.03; 8.4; 10.5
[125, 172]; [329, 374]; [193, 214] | 0.20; 8.13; 10.8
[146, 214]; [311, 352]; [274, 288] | 0.02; 7.83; 10.6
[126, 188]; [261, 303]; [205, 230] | -0.10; 8.21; 9.44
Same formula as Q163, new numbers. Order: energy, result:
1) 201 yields 6.43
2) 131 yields 8.316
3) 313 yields 9.904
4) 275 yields 9.116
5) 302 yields 10.47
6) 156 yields 7.476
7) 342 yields 11.05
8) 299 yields 9.917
